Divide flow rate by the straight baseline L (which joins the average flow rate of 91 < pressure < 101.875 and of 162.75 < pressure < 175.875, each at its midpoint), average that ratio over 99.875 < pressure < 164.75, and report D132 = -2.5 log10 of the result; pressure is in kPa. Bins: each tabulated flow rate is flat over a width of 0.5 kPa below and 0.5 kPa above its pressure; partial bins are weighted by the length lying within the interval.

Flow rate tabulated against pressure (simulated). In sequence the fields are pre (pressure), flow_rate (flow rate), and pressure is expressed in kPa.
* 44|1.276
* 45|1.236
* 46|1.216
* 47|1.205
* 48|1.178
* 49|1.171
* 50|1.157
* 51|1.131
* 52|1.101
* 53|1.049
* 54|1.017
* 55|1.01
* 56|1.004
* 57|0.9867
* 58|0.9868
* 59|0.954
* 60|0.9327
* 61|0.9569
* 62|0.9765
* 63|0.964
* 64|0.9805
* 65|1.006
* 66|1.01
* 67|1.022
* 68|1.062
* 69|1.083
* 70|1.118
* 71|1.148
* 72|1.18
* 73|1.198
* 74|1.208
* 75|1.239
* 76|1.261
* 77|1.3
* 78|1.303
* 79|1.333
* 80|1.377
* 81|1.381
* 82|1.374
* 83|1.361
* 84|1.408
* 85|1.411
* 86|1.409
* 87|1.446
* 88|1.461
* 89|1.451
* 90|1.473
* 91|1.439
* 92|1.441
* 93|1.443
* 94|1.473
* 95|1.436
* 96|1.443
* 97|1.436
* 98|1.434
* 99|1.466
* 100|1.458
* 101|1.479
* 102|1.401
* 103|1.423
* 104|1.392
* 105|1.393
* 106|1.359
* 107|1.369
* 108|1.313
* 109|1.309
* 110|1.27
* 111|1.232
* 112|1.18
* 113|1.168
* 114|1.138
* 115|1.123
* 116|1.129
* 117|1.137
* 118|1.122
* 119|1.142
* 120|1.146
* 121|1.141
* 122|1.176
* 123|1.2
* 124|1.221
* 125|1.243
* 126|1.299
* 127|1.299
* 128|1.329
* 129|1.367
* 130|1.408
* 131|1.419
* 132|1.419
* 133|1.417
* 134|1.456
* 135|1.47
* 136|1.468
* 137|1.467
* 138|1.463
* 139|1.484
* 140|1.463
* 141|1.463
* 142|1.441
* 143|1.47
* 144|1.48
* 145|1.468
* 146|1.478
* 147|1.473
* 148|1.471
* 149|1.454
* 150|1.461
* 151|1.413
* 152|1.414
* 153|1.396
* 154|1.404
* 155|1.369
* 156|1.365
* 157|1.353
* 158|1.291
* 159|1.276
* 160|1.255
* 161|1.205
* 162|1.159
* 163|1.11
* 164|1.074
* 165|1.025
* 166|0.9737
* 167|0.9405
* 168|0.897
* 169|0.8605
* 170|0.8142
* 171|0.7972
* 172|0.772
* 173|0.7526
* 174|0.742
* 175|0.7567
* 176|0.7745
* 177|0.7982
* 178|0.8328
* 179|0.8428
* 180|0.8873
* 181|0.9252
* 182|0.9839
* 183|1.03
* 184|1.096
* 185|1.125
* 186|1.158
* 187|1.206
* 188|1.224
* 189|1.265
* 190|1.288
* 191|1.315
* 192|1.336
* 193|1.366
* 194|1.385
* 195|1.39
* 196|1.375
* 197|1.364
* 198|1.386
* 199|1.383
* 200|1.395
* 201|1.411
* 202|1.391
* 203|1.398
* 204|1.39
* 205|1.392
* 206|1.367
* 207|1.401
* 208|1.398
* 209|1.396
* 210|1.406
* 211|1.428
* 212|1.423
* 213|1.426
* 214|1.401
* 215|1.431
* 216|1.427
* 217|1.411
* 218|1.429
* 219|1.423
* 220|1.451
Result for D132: -0.16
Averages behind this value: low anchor 1.45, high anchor 0.878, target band 1.33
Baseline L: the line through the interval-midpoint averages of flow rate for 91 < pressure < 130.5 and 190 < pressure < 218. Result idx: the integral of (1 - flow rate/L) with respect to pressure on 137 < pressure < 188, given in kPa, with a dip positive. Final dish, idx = 7.0 kPa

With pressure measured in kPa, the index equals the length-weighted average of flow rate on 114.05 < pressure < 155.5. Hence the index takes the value 1.36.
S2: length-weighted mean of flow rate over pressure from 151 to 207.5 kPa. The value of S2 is 1.16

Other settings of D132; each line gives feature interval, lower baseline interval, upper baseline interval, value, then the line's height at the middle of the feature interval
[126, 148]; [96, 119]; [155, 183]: -0.24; 1.15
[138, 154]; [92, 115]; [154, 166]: -0.16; 1.26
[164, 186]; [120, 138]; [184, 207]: 0.43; 1.33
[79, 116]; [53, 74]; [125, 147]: -0.13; 1.22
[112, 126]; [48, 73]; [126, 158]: 0.13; 1.32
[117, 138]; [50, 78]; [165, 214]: -0.17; 1.12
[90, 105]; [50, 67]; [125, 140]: -0.18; 1.22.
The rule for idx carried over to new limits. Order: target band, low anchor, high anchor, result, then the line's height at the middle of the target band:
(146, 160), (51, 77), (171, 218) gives -2.7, 1.17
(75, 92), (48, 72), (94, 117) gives -2.7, 1.19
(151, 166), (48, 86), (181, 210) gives 0.0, 1.26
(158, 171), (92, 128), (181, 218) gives 2.6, 1.32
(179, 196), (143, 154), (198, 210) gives 2.7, 1.41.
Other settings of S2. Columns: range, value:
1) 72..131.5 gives 1.32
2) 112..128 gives 1.18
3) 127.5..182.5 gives 1.21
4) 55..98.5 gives 1.24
